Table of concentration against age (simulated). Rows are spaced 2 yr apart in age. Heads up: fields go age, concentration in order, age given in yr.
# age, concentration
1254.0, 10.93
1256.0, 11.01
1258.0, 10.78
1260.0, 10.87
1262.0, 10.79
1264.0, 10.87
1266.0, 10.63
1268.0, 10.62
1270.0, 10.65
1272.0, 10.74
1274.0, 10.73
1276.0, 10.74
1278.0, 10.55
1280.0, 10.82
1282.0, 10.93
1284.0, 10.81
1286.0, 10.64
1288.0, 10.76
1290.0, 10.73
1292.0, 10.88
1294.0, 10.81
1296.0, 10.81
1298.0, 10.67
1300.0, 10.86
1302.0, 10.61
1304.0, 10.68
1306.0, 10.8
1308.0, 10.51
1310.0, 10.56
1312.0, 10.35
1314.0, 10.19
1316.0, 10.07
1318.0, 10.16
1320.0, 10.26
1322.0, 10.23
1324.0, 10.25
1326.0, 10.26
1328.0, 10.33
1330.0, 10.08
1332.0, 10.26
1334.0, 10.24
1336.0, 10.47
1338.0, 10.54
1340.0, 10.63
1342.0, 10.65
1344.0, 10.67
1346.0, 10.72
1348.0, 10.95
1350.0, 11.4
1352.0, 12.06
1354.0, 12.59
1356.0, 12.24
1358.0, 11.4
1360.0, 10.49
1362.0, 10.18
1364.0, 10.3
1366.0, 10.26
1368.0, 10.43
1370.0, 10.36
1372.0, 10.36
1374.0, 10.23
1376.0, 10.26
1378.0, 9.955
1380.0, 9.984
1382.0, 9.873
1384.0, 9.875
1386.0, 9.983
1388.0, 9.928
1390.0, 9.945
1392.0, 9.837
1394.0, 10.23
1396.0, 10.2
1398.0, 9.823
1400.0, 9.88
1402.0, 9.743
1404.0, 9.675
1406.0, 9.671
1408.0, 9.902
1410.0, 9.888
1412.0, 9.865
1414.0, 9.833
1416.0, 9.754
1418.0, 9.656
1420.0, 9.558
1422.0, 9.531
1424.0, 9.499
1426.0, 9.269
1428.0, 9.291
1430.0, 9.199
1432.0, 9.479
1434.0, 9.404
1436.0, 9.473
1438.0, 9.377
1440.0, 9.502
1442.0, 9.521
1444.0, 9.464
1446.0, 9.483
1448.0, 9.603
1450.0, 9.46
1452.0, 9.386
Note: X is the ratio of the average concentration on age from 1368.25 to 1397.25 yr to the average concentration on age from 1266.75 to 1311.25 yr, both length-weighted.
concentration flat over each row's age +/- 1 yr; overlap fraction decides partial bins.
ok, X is 0.94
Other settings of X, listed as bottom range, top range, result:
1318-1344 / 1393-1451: 0.93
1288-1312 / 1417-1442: 0.88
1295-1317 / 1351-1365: 1.07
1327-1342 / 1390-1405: 0.95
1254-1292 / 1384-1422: 0.91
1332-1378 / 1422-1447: 0.88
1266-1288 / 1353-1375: 1.01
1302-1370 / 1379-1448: 0.91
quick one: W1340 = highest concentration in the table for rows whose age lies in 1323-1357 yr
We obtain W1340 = 12.59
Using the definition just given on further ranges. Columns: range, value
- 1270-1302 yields 10.93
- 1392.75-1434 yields 10.23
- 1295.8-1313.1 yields 10.86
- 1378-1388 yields 9.984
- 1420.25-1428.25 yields 9.531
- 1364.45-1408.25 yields 10.43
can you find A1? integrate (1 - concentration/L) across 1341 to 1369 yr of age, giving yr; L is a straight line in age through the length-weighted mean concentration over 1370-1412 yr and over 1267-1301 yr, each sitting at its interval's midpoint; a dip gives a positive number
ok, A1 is -2.2 yr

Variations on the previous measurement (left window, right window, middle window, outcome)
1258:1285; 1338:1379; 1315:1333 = 1.0 yr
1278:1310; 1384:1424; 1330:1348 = -0.3 yr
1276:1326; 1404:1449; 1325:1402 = -3.0 yr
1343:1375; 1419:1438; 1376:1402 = 0.8 yr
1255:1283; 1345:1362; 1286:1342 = 3.1 yr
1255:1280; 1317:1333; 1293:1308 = -0.4 yr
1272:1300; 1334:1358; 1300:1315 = 0.5 yr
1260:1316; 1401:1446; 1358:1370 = -0.4 yr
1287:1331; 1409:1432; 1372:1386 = -0.2 yr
